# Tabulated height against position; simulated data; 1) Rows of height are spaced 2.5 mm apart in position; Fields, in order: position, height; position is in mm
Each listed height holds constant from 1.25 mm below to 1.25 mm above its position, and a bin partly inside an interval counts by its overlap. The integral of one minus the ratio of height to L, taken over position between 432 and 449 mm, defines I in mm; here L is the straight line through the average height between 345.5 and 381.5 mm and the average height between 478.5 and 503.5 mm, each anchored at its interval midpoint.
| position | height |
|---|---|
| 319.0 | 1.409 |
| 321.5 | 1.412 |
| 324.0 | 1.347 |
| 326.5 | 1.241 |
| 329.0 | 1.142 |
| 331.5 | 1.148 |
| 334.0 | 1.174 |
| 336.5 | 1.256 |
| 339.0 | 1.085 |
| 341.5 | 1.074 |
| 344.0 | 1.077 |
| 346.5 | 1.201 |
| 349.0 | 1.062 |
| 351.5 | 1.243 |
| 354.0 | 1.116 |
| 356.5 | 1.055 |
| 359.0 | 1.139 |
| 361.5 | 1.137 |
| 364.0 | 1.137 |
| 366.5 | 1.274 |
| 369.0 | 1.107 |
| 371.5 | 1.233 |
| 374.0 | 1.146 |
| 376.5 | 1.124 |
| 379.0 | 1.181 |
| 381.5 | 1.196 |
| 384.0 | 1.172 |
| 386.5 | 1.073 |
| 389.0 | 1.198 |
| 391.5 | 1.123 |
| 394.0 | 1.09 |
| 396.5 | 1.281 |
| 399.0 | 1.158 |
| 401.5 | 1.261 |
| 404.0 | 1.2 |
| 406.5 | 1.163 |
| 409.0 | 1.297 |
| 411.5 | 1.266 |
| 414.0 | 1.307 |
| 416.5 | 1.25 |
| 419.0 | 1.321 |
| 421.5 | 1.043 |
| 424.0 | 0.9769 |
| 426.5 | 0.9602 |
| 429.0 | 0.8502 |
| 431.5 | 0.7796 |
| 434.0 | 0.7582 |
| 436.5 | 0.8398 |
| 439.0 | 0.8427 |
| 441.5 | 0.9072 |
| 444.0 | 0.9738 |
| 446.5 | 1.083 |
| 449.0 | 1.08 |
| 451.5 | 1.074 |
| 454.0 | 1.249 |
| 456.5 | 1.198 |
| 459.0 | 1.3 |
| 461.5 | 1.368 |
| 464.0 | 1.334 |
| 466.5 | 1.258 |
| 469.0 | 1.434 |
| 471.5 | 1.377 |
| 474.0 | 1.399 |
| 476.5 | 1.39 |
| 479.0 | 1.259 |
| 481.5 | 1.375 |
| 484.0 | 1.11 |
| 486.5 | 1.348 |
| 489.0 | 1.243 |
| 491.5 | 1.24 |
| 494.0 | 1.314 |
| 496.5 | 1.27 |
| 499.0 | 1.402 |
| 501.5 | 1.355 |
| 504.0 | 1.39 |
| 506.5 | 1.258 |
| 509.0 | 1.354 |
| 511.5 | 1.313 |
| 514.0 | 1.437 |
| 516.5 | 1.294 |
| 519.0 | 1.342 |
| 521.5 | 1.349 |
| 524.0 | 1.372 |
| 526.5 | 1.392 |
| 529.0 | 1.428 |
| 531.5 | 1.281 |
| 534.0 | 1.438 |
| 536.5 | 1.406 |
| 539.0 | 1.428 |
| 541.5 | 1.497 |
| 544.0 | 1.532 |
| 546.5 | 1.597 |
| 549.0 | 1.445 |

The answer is 4.5 mm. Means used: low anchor 1.16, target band 0.909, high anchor 1.3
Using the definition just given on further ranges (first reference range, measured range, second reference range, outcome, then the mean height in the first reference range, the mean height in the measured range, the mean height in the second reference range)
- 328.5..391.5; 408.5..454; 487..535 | 7.4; 1.15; 1.04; 1.34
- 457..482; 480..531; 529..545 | 2.2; 1.34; 1.33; 1.43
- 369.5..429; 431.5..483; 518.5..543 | 4.3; 1.17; 1.17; 1.4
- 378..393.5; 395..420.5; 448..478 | -1.2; 1.15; 1.25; 1.29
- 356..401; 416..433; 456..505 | 3.0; 1.16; 1.01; 1.32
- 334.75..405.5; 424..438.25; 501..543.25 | 4.5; 1.16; 0.85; 1.37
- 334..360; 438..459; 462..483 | 3.9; 1.13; 1.07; 1.35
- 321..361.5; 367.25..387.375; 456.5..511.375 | 0.8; 1.17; 1.16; 1.32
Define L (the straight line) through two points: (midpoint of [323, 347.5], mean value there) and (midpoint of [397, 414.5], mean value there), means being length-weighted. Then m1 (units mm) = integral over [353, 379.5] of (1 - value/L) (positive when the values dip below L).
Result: 1.1 mm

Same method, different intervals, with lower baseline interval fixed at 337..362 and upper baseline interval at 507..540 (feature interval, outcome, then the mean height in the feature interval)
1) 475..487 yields 0.12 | 1.3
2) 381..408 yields 0.26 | 1.17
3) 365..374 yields -0.34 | 1.19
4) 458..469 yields -0.38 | 1.33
